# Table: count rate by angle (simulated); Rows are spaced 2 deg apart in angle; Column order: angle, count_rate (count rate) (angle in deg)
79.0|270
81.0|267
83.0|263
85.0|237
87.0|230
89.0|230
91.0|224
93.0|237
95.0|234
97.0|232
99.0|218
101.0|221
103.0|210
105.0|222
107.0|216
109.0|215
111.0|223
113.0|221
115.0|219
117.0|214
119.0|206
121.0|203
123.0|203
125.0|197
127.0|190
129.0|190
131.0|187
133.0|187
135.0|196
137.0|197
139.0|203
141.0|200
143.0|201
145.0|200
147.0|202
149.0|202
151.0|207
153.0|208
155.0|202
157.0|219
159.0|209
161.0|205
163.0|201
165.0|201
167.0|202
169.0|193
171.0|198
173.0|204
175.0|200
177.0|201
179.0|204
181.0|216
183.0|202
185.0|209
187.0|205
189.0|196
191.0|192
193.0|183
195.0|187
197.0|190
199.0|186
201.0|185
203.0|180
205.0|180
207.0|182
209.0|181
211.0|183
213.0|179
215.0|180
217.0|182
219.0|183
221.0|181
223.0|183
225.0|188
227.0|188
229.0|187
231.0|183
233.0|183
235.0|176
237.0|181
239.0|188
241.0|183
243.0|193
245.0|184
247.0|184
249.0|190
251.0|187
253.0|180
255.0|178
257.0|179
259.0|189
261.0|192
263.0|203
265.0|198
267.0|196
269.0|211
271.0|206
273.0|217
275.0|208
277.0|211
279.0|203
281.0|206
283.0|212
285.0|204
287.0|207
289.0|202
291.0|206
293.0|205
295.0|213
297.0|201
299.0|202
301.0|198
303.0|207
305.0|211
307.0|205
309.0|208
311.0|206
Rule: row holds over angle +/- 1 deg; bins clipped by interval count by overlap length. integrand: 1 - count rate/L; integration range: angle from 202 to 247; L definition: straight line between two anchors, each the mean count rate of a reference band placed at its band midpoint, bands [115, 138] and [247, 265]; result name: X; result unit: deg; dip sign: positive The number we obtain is 1.7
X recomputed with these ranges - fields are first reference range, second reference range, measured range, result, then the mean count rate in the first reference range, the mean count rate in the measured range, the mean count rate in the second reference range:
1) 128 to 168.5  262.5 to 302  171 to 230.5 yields 3.6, 201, 190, 205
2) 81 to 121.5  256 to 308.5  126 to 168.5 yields 3.7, 225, 200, 204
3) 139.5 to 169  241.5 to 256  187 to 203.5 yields 0.6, 204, 189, 185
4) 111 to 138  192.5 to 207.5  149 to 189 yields -2.7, 202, 204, 184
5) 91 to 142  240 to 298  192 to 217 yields 2.5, 210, 183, 198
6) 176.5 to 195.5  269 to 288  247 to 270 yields 1.7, 200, 191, 208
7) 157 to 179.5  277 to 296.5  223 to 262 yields 3.8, 202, 185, 207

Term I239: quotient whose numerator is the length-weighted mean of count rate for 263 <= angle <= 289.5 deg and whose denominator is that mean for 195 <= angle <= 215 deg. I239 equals 1.13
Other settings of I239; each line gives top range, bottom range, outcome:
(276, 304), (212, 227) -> 1.12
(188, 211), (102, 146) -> 0.91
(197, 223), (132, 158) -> 0.90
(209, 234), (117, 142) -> 0.93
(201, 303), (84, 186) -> 0.92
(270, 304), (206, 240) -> 1.13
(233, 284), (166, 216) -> 1.01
